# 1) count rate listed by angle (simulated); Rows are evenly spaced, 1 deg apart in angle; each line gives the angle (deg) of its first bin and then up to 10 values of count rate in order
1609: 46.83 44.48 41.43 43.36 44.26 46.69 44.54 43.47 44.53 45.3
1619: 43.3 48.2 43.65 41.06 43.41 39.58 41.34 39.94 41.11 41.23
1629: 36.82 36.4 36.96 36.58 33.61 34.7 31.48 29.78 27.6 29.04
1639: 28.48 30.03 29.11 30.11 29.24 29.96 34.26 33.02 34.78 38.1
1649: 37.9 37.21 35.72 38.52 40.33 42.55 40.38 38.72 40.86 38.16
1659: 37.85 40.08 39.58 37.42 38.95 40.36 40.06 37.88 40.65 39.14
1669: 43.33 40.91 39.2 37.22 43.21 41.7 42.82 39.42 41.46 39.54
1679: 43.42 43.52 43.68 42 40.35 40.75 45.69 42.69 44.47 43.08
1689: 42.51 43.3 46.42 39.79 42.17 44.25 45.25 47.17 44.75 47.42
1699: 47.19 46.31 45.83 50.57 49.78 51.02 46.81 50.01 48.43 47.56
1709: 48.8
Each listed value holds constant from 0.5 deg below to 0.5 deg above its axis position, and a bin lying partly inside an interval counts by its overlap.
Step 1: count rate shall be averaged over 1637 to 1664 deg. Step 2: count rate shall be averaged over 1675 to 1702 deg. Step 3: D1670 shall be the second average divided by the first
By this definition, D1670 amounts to 1.2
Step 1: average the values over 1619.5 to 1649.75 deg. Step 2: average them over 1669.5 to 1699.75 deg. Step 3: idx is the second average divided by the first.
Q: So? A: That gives 1.20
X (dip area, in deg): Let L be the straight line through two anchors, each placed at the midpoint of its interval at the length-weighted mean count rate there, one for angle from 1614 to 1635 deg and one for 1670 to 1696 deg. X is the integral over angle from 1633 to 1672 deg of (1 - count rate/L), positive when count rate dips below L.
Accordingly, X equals 5.0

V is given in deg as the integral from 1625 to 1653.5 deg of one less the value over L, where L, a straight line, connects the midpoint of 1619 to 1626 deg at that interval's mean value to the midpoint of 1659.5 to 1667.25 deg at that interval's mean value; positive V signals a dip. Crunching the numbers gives 4.7 deg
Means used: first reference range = 42.7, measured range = 34.5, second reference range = 39.3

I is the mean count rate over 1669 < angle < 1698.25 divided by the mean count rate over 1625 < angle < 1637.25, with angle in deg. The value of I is 1.2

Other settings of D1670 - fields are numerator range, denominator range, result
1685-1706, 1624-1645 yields 1.35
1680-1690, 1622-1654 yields 1.22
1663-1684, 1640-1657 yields 1.15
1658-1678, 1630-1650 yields 1.23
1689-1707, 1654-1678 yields 1.16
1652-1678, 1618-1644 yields 1.11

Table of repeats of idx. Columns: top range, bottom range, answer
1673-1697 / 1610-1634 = 1.03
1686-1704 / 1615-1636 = 1.14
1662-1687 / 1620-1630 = 1.00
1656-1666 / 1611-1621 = 0.88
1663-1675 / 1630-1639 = 1.24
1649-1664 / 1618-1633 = 0.96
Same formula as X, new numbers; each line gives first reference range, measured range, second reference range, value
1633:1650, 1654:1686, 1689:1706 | -1.28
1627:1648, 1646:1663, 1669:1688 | -0.84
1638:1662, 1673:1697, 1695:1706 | 0.60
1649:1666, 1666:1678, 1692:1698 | 0.16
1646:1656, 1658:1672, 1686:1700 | 0.25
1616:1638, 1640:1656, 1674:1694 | 1.92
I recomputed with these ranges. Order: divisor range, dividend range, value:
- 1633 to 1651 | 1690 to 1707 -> 1.44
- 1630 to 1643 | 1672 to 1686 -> 1.33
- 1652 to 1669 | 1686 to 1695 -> 1.09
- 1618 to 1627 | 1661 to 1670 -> 0.93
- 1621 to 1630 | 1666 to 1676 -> 1.00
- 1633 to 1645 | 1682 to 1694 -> 1.42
